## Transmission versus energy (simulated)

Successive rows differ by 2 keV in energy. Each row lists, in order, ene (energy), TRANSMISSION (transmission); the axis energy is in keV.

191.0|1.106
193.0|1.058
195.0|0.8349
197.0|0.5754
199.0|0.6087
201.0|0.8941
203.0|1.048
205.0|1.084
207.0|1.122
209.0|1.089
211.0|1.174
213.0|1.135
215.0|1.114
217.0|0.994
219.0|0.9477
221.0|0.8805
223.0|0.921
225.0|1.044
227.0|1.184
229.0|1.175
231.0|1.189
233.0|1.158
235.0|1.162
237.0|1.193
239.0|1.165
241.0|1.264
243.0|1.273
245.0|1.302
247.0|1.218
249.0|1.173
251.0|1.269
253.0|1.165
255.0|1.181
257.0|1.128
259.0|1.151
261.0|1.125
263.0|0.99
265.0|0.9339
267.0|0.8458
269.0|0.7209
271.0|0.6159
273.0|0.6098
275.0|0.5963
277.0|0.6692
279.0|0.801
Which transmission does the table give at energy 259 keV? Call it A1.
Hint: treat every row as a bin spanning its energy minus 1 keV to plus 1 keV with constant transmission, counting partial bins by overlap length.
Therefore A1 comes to 1.151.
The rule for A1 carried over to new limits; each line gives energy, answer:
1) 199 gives 0.6087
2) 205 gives 1.084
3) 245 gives 1.302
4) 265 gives 0.9339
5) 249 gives 1.173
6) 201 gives 0.8941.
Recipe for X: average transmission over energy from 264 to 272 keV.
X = 0.779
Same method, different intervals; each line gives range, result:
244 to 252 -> 1.24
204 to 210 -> 1.1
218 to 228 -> 0.995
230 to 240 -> 1.17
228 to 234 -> 1.17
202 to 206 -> 1.07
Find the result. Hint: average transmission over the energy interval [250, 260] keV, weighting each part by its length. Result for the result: 1.18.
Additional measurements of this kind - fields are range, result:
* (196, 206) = 0.842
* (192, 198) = 0.823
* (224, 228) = 1.11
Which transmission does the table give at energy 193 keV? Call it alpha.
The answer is 1.058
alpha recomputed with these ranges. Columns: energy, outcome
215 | 1.114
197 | 0.5754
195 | 0.8349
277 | 0.6692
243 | 1.273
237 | 1.193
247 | 1.218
